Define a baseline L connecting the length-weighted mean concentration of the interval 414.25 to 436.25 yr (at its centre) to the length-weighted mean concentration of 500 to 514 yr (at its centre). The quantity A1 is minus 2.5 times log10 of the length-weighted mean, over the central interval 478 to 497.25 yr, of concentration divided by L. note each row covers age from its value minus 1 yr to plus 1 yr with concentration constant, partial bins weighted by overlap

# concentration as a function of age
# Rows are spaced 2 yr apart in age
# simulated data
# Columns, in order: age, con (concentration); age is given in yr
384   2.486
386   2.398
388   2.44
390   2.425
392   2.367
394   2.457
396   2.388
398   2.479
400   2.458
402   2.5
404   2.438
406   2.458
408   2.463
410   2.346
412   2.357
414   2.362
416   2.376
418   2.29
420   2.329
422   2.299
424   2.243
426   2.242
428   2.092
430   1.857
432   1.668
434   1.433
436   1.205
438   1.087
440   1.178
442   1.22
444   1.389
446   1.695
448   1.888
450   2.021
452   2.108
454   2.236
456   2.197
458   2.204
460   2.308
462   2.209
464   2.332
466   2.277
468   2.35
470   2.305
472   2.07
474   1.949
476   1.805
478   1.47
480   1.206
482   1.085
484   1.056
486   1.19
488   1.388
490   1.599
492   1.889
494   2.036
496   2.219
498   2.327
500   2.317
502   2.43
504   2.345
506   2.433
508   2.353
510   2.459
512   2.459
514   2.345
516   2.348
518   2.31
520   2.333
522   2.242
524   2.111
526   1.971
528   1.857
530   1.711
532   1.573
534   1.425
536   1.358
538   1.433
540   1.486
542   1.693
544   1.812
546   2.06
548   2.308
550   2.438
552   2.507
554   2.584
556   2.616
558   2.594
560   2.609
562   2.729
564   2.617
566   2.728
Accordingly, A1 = 0.46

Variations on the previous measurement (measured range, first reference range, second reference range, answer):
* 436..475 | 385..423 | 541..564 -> 0.23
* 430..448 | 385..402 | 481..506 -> 0.46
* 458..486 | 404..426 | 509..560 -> 0.19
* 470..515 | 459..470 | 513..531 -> 0.14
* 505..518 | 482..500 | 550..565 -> -0.20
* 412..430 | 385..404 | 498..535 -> 0.06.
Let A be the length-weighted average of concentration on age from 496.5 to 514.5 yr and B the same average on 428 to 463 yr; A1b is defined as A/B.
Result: 1.3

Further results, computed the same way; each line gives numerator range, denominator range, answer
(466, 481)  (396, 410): 0.78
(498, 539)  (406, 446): 1.09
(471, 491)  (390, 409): 0.61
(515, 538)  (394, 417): 0.79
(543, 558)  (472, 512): 1.24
